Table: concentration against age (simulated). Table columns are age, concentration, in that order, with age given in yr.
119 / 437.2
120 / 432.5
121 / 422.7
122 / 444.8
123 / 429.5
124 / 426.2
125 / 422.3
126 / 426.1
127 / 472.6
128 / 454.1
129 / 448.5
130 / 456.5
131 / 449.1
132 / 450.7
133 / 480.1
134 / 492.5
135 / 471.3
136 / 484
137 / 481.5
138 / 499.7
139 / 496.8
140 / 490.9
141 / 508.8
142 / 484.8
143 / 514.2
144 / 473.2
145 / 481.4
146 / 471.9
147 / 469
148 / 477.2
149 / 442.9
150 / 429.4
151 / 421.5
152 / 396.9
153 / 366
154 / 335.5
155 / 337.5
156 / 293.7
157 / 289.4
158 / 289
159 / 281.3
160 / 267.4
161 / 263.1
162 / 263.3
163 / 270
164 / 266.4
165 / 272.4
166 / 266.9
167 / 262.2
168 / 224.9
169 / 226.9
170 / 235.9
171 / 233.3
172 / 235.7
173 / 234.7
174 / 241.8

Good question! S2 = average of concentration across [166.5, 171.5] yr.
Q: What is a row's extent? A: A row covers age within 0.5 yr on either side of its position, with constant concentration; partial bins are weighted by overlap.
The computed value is 237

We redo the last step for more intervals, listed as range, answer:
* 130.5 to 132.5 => 450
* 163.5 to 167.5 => 267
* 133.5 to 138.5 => 486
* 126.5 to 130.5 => 458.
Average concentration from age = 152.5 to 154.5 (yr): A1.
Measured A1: 351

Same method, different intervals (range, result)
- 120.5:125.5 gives 429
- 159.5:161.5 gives 265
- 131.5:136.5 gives 476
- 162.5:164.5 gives 268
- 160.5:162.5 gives 263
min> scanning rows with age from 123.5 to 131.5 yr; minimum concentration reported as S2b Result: 422.3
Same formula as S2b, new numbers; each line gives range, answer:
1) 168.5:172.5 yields 226.9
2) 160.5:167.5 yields 262.2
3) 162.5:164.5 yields 266.4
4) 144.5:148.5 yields 469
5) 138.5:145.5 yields 473.2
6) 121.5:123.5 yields 429.5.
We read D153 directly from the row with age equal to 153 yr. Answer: 366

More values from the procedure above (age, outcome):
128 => 454.1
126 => 426.1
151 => 421.5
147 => 469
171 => 233.3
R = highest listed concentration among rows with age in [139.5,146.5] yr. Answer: 514.2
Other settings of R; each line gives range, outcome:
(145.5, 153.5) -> 477.2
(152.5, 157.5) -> 366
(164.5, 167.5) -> 272.4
